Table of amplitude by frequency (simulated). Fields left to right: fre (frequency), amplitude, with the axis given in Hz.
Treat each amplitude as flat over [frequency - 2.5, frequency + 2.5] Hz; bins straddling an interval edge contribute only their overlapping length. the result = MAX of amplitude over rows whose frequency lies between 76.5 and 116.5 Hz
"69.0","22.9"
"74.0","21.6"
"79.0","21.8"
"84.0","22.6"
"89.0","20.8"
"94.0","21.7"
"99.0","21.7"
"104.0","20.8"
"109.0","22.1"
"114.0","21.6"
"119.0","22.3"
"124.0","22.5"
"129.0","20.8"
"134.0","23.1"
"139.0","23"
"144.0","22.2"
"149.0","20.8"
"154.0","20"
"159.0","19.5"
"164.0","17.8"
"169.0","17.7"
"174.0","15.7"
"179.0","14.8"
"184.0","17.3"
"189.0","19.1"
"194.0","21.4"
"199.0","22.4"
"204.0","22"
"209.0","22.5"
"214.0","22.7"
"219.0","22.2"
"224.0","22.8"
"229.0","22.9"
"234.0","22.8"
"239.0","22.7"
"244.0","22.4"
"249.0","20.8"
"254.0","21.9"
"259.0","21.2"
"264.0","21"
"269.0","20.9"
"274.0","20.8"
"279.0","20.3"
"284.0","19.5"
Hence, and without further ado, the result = 22.6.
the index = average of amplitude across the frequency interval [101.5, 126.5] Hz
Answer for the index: 21.9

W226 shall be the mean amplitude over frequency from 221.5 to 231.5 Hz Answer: 22.9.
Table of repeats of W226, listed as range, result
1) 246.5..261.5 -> 21.3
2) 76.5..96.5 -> 21.7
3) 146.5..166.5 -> 19.5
